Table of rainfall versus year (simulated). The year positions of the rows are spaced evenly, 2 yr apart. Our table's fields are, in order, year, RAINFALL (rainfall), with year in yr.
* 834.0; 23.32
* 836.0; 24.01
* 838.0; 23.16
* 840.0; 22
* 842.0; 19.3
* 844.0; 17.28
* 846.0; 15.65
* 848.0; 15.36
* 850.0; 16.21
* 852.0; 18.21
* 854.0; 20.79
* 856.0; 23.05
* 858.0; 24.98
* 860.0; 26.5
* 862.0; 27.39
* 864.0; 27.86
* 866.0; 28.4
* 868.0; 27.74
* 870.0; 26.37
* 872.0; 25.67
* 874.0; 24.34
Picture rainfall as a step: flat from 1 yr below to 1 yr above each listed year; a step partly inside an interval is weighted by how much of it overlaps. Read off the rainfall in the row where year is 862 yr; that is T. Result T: 27.39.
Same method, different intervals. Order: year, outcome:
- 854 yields 20.79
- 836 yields 24.01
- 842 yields 19.3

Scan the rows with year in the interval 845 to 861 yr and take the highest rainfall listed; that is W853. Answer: 26.5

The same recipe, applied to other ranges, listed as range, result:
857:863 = 27.39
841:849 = 19.3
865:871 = 28.4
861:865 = 27.86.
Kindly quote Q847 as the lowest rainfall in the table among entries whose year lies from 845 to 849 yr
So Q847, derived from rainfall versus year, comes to 15.36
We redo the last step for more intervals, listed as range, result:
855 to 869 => 23.05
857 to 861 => 24.98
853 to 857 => 20.79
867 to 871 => 26.37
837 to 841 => 22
